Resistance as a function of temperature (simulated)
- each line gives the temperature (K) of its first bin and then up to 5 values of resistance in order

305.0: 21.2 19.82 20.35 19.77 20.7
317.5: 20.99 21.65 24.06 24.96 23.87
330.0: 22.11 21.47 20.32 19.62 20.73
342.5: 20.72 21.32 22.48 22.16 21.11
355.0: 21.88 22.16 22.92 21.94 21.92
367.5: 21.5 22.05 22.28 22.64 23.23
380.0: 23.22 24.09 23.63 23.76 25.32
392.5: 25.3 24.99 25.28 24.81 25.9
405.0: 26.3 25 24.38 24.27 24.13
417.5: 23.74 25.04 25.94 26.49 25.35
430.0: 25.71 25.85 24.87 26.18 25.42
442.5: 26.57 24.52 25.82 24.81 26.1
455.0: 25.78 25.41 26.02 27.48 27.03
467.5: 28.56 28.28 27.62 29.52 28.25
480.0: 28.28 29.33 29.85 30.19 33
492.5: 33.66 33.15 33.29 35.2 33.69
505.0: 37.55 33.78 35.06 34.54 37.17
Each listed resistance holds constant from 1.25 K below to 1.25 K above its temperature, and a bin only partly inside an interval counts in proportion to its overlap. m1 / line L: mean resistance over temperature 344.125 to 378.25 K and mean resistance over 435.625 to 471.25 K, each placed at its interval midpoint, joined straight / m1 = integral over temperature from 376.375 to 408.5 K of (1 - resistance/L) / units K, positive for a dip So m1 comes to -1.6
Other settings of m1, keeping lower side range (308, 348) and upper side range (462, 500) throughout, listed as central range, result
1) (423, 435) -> 0.6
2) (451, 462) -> 1.1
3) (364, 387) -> 1.3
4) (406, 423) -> 1.1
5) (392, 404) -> 0.1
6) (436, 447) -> 0.9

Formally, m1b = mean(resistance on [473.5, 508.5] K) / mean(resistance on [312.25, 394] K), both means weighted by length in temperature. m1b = 1.43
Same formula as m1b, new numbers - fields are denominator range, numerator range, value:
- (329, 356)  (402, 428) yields 1.18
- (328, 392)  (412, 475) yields 1.17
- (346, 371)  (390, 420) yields 1.13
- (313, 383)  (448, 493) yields 1.28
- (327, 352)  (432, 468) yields 1.21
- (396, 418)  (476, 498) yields 1.24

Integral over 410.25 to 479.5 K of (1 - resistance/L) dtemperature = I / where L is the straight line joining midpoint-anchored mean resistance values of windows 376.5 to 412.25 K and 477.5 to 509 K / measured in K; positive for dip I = 6.1 K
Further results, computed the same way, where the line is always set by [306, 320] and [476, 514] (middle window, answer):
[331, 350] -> 1.1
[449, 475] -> 3.0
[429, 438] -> 0.9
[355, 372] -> 1.2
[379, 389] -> 0.6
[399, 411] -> 0.6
